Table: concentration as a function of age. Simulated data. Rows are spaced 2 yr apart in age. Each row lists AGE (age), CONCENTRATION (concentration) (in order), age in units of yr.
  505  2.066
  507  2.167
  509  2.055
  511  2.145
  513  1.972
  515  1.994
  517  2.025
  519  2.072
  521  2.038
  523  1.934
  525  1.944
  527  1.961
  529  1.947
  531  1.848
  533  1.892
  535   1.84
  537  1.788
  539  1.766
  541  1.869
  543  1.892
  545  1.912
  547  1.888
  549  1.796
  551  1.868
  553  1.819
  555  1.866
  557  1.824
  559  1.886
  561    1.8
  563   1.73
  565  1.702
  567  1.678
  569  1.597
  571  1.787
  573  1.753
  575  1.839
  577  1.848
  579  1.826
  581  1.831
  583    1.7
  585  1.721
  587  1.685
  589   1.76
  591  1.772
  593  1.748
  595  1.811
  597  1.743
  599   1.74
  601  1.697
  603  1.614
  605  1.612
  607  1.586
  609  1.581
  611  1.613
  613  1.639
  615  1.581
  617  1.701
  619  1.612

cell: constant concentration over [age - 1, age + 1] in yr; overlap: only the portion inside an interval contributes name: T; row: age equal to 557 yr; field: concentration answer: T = 1.824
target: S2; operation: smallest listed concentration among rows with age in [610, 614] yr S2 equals 1.613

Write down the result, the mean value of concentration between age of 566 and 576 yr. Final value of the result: 1.73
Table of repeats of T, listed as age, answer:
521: 2.038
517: 2.025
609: 1.581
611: 1.613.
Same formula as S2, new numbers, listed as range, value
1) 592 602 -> 1.697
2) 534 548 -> 1.766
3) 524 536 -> 1.84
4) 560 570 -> 1.597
